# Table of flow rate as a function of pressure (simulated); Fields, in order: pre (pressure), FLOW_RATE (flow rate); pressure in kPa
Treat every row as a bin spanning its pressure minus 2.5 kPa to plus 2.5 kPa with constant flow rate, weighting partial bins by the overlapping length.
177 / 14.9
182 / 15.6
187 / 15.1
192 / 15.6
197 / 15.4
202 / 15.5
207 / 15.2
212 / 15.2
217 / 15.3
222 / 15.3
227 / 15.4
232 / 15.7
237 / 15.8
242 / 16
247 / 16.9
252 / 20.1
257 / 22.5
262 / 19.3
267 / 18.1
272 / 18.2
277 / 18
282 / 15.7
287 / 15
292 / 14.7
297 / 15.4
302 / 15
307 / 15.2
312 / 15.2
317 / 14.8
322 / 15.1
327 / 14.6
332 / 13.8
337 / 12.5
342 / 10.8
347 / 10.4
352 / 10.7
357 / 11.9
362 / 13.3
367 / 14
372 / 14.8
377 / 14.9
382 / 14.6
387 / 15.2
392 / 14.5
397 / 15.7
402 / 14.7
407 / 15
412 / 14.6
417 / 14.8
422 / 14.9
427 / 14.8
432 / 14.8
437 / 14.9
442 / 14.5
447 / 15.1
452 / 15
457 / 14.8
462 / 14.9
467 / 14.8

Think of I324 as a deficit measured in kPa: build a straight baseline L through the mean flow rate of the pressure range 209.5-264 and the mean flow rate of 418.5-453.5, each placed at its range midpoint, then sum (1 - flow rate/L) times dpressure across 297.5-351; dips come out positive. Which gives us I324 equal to 7.9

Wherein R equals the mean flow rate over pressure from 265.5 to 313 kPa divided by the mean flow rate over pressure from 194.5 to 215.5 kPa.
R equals 1.05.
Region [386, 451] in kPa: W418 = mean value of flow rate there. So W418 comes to 14.9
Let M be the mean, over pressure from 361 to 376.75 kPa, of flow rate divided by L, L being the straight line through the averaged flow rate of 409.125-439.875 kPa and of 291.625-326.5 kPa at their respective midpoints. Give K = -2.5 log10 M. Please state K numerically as 0.05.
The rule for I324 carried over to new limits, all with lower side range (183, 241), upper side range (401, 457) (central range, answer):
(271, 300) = -1.5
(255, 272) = -4.8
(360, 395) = 1.1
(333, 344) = 2.3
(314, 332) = 0.5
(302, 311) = 0.0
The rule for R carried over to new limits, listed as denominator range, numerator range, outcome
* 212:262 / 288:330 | 0.88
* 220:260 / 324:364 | 0.71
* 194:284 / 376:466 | 0.88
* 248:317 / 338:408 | 0.80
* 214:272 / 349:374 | 0.74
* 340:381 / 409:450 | 1.17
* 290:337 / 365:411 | 1.01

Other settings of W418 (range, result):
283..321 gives 15.1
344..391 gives 13.3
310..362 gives 13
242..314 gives 17.1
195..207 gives 15.4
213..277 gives 17.4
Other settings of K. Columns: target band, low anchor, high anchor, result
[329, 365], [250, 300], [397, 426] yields 0.33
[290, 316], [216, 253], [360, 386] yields 0.02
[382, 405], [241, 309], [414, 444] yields 0.03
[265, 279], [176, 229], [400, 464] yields -0.19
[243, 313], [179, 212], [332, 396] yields -0.19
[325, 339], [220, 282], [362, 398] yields 0.16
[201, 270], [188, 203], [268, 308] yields -0.08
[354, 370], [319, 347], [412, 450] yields 0.05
